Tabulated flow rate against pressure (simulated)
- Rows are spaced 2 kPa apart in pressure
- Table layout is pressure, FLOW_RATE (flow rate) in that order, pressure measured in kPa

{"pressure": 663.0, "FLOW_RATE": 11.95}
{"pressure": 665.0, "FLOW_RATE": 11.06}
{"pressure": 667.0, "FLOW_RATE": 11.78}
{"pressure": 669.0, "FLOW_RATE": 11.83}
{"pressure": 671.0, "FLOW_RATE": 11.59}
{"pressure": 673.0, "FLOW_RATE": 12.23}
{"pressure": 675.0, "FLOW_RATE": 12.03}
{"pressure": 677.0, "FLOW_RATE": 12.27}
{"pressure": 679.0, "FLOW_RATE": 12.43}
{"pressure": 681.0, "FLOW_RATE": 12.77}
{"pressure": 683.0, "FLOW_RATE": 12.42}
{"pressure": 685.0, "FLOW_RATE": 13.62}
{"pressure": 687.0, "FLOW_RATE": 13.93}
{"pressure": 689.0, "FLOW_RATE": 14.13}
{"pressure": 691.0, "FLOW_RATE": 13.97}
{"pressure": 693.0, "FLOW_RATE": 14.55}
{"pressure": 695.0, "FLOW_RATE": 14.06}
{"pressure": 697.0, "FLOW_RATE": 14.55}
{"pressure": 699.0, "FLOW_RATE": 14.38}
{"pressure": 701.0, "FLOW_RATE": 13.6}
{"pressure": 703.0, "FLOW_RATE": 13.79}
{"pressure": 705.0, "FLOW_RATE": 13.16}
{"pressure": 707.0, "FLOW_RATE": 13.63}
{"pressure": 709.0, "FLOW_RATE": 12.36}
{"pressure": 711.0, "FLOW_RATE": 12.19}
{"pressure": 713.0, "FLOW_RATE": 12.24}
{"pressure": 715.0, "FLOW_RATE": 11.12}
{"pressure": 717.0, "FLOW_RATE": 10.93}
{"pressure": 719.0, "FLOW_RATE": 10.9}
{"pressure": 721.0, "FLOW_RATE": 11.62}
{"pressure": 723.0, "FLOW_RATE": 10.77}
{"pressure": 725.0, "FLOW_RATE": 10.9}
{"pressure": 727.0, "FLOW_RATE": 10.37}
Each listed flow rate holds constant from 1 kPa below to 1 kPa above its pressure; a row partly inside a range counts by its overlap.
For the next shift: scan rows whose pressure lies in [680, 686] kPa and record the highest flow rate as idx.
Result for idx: 13.62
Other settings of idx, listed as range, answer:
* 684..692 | 14.13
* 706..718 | 13.63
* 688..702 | 14.55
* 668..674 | 12.23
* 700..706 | 13.79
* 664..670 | 11.83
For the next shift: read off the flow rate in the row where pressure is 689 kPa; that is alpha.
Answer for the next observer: 14.13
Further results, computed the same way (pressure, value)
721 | 11.62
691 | 13.97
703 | 13.79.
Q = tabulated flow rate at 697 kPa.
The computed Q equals 14.55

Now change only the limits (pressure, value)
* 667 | 11.78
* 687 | 13.93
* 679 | 12.43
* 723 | 10.77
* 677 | 12.27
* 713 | 12.24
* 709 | 12.36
